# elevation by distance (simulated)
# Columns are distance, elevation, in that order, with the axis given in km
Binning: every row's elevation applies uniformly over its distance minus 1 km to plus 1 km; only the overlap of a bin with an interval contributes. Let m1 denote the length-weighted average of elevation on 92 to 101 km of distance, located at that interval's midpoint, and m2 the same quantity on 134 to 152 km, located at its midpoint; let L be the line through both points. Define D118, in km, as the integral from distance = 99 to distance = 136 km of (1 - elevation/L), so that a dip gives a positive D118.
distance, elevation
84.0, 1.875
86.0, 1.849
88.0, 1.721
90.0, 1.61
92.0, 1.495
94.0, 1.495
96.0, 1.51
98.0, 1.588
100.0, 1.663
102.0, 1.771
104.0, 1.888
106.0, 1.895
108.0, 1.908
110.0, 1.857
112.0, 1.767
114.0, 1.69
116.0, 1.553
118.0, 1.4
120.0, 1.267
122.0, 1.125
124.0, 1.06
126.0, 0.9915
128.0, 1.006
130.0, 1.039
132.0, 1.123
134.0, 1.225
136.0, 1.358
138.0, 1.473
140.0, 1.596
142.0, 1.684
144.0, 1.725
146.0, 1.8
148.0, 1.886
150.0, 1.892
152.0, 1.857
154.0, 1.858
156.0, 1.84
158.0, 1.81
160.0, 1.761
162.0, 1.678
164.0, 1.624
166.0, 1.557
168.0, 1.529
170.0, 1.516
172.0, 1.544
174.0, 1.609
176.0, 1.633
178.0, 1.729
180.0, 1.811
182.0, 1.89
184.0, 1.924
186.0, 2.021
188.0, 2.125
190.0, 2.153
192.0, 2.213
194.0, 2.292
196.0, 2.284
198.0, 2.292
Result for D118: 3.34 km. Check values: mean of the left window 1.56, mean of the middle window 1.45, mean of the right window 1.66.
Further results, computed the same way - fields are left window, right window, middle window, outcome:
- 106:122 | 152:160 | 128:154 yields 3.2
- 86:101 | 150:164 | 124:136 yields 4.3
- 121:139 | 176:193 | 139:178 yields -3.8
